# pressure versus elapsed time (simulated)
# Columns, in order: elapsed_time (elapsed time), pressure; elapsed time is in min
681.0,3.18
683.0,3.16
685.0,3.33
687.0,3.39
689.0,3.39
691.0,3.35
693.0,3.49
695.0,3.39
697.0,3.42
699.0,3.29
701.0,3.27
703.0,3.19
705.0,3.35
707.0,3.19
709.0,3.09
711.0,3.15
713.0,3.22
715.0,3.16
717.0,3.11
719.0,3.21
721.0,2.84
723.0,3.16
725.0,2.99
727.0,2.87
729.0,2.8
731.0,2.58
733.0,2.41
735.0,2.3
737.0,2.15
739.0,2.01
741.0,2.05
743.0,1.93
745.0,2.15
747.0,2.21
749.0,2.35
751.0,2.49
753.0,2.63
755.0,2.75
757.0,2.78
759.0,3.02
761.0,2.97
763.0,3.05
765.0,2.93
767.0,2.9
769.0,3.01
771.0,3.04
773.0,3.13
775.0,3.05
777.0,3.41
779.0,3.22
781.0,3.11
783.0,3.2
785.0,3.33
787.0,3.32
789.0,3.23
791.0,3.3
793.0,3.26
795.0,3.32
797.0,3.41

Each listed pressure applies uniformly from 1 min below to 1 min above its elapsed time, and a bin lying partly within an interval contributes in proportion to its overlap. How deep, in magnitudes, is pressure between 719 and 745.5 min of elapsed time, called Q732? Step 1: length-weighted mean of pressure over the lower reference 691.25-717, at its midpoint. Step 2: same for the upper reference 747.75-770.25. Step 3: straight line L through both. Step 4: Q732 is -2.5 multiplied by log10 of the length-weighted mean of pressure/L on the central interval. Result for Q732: 0.21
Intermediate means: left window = 3.26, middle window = 2.51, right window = 2.8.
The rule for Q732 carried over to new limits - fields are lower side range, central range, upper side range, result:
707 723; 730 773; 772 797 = 0.234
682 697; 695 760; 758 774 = 0.145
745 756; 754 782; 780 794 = -0.072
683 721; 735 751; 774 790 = 0.445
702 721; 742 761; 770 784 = 0.254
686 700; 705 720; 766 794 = 0.056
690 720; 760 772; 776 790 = 0.096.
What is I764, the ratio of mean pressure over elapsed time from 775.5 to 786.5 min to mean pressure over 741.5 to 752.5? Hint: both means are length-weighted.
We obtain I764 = 1.5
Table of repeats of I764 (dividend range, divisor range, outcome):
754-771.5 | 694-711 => 0.90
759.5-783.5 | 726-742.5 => 1.29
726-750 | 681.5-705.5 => 0.70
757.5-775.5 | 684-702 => 0.89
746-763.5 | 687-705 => 0.80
